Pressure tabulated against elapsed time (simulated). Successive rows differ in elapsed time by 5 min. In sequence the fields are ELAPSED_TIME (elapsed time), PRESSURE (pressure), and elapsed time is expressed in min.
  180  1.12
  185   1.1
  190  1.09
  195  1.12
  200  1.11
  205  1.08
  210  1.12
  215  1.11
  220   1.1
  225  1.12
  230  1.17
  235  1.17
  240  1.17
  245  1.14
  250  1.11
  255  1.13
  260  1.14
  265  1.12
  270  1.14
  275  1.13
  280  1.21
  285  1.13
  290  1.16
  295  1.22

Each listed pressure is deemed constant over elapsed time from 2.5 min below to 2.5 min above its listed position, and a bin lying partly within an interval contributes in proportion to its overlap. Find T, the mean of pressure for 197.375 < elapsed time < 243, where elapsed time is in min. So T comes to 1.13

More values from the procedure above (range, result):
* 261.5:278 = 1.13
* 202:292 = 1.14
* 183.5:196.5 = 1.1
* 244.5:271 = 1.13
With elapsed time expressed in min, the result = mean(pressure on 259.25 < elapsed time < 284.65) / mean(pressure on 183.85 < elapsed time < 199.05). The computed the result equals 1.04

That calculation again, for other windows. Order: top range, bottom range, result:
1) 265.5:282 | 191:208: 1.05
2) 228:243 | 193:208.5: 1.06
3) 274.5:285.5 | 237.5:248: 1.01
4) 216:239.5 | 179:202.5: 1.03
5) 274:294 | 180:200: 1.05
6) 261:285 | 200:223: 1.04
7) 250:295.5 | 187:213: 1.04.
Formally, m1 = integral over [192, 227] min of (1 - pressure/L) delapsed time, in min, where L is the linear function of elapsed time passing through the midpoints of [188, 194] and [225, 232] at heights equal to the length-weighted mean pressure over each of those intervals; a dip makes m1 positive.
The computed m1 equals 0.5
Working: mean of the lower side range 1.1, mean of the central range 1.11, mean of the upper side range 1.15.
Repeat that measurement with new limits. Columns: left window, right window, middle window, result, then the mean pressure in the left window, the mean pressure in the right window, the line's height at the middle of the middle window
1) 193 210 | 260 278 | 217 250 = -0.7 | 1.11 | 1.13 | 1.12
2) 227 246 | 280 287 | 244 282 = 0.7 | 1.16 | 1.16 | 1.16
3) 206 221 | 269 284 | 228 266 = -0.3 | 1.11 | 1.16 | 1.14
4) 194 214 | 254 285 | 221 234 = -0.3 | 1.11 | 1.14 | 1.12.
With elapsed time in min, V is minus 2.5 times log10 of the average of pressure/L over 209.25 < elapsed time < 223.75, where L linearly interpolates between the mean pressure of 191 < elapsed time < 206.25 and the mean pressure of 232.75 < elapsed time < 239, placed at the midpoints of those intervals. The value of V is 0.02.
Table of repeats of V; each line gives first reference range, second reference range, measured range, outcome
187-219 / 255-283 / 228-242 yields -0.04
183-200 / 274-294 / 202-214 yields 0.01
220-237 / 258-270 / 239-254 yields 0.00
